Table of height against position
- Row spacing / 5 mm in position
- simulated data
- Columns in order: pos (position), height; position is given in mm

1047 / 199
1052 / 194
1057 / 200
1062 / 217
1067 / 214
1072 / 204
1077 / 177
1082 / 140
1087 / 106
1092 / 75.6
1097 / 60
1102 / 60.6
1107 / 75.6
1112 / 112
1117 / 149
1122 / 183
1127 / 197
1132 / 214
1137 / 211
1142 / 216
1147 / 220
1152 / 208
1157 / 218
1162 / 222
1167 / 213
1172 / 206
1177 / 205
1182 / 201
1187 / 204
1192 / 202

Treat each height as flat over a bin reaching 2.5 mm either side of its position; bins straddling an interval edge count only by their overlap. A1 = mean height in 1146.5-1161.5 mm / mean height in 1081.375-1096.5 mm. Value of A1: 2.23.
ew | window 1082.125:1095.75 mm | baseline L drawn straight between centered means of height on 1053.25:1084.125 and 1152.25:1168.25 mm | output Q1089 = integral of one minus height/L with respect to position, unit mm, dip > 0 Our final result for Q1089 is 7.0 mm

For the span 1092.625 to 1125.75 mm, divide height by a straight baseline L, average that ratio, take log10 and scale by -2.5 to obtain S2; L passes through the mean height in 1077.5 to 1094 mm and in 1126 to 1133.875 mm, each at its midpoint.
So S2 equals 0.49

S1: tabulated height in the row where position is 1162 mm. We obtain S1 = 222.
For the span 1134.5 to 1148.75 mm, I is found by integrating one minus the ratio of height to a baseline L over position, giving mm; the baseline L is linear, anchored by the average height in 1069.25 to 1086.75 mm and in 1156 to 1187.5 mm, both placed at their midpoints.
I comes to -1.44 mm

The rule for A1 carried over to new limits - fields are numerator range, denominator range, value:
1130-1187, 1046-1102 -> 1.35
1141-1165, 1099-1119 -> 2.23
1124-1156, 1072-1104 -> 1.89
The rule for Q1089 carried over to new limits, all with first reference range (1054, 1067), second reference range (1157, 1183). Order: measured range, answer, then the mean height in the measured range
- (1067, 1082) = 1.66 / 186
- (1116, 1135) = 1.87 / 189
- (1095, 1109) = 9.64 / 65.2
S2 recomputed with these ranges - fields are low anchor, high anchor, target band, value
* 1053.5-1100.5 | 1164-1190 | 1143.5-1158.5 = -0.122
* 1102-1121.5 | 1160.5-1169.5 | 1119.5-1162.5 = -0.240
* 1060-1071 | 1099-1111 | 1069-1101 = 0.203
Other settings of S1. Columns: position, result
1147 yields 220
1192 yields 202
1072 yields 204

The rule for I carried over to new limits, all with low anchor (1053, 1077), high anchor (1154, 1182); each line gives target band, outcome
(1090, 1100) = 6.75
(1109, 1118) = 3.62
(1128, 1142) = -0.14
